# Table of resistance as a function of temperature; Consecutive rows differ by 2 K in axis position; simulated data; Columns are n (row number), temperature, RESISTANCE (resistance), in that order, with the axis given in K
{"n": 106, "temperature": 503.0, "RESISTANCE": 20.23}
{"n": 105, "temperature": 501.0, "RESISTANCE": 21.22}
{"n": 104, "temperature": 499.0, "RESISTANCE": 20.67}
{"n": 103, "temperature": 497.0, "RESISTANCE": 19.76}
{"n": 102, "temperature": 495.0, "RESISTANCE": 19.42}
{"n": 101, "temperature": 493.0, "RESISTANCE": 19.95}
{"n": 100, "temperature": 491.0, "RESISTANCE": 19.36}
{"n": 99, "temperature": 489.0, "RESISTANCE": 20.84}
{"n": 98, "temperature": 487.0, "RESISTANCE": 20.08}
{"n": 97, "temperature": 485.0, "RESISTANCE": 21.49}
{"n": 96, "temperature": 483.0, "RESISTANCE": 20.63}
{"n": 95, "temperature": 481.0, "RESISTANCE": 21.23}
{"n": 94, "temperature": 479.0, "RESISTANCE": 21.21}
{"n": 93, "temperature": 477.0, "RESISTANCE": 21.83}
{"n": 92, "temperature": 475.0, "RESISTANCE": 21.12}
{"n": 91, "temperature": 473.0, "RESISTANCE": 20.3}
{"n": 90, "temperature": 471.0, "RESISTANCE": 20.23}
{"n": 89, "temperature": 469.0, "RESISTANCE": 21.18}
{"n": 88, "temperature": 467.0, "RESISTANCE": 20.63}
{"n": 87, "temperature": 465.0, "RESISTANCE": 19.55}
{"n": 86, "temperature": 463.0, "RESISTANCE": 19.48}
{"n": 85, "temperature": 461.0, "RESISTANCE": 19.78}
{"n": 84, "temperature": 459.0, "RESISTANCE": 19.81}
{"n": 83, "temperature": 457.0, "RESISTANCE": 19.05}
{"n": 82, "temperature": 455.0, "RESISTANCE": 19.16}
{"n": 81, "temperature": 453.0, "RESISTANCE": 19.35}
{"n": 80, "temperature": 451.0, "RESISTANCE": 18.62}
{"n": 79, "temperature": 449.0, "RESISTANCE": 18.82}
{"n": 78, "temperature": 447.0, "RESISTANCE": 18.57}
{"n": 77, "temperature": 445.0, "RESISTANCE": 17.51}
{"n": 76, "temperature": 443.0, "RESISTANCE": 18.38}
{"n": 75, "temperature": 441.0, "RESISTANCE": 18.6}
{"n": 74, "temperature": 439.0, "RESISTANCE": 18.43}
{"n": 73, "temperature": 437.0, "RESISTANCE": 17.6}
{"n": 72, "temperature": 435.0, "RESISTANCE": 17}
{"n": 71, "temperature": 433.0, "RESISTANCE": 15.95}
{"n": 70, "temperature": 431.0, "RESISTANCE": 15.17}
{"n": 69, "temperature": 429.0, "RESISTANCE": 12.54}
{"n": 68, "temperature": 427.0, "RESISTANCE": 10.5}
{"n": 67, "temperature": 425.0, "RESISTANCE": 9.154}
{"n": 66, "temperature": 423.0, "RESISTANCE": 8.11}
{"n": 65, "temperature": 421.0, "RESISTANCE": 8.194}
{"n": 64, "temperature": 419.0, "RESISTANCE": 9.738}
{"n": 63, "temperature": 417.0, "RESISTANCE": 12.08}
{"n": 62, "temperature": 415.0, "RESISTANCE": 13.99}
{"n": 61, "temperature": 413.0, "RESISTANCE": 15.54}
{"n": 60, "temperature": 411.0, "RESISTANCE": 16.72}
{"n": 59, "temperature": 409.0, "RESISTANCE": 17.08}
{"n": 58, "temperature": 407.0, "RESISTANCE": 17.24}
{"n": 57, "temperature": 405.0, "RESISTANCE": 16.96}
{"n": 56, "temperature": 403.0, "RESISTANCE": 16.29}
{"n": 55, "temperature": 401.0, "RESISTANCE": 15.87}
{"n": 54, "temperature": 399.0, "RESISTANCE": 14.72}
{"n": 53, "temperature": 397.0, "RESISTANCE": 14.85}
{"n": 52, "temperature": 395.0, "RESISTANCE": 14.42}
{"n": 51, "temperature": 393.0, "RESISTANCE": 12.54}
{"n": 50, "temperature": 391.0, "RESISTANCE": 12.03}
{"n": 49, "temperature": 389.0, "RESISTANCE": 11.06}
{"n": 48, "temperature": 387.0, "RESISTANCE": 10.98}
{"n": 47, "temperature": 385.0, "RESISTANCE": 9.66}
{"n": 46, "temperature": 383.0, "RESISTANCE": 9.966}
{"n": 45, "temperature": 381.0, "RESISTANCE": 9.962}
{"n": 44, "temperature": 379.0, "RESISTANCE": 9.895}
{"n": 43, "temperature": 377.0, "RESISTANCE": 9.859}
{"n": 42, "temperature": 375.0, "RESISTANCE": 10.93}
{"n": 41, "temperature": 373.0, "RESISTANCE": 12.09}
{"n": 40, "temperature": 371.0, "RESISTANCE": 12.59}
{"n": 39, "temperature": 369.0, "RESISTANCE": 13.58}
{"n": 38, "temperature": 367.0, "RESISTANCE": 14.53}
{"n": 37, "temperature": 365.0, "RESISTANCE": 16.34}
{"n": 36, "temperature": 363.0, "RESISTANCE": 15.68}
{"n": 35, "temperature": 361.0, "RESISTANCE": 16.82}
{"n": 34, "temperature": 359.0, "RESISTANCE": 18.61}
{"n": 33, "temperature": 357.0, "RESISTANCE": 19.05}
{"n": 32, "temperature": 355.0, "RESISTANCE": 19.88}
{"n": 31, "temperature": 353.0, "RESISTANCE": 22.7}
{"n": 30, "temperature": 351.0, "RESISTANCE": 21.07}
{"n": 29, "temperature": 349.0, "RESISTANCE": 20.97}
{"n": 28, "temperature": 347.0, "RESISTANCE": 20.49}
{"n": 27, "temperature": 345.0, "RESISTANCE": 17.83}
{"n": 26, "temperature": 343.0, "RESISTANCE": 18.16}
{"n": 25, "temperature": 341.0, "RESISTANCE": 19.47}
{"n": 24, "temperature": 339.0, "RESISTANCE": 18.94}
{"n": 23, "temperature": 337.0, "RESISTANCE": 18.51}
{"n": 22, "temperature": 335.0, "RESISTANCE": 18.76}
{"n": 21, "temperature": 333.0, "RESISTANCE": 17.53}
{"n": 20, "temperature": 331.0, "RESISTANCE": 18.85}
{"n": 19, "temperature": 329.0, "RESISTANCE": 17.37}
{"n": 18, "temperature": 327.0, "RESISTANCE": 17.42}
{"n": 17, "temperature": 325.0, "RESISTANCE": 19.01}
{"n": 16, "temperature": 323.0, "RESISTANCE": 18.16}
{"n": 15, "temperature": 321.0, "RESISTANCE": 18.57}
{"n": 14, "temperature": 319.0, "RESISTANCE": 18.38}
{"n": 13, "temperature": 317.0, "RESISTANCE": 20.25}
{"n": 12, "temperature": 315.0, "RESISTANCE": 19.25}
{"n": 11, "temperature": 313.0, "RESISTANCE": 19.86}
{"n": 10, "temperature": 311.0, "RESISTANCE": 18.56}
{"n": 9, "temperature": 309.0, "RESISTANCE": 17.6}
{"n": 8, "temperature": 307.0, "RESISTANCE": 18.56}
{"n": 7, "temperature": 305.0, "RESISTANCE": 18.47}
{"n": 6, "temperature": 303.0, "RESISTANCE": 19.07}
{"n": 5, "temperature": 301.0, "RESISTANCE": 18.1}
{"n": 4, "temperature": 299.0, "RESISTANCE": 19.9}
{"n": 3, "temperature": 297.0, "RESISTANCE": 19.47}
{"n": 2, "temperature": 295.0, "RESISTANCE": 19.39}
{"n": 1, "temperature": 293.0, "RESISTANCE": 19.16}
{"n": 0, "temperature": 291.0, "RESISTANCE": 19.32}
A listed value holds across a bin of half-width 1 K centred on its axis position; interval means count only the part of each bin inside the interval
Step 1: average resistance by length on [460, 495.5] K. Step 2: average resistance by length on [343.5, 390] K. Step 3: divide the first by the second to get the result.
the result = 1.36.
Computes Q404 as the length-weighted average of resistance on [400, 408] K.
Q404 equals 16.6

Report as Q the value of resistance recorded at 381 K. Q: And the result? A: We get 9.962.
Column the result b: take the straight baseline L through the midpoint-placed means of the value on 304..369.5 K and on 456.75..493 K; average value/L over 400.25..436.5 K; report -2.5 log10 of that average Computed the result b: 0.38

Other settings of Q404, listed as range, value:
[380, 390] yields 10.3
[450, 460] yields 19.2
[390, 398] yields 13.5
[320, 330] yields 18.1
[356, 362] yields 18.2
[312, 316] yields 19.6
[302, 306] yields 18.8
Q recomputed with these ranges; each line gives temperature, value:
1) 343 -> 18.16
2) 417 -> 12.08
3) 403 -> 16.29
